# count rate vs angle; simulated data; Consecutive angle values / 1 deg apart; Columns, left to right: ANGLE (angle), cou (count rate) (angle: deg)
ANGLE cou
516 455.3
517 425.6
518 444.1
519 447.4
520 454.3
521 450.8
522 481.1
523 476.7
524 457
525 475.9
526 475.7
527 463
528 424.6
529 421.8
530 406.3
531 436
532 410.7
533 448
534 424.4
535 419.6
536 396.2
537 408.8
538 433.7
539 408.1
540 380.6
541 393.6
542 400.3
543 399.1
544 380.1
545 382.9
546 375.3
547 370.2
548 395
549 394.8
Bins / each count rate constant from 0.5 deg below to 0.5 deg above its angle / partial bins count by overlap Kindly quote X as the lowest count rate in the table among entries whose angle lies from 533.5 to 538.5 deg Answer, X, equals 396.2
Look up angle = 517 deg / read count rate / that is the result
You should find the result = 425.6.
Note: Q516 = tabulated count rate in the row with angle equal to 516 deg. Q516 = 455.3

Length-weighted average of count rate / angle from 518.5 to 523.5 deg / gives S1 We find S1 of 462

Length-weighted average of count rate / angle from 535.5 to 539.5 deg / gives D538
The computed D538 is 412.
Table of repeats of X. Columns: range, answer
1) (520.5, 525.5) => 450.8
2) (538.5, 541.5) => 380.6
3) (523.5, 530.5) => 406.3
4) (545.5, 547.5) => 370.2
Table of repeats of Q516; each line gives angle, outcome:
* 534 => 424.4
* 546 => 375.3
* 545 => 382.9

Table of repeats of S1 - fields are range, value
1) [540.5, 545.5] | 391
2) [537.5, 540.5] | 407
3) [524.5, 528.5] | 460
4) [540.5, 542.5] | 397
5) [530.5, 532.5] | 423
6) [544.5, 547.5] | 376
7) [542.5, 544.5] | 390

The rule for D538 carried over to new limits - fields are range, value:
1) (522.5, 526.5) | 471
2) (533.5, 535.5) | 422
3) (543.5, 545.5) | 382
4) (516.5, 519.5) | 439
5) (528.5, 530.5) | 414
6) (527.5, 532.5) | 420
